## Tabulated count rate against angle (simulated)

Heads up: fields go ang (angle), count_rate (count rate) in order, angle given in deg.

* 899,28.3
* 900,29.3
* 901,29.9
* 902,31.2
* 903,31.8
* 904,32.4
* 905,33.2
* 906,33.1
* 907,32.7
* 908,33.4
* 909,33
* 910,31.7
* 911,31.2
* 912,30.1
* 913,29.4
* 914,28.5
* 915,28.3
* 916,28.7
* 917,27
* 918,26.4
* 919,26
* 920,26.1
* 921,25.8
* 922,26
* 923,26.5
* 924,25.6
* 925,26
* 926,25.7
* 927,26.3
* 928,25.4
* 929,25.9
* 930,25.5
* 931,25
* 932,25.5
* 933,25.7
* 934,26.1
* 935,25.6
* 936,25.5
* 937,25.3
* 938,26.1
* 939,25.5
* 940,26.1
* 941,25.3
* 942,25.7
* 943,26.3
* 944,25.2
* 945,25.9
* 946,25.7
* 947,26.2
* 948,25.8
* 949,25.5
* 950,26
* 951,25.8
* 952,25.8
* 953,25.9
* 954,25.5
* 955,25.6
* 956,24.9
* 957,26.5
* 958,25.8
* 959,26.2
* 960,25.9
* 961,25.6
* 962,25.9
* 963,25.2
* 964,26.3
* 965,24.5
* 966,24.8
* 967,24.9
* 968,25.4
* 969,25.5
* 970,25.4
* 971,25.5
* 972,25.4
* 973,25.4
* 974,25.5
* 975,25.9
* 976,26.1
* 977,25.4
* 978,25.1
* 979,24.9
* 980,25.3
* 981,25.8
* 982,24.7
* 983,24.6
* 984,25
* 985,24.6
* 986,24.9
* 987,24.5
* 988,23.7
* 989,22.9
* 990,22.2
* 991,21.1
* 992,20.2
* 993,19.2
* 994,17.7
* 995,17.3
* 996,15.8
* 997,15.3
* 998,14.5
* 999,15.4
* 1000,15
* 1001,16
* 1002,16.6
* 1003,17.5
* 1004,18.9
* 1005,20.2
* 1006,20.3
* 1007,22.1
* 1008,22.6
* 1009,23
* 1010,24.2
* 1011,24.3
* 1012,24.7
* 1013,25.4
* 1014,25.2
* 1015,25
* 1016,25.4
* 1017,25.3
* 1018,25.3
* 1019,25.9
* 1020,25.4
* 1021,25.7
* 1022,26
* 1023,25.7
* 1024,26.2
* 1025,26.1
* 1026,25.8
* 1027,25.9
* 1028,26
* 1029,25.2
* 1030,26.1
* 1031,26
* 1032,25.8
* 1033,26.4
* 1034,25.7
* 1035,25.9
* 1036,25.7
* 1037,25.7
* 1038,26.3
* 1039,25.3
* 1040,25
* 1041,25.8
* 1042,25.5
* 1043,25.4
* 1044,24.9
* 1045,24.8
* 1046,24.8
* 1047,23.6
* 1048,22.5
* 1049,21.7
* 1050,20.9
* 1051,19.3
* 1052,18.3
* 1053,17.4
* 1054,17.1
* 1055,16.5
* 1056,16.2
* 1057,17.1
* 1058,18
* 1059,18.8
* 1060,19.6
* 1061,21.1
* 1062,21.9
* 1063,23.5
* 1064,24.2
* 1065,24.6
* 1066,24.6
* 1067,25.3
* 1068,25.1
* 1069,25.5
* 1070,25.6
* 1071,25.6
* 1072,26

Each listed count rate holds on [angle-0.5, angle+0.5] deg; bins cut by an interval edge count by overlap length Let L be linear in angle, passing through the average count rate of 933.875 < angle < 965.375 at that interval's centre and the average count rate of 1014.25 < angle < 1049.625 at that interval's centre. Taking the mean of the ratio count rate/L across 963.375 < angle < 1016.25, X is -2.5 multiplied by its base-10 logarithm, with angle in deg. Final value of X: 0.13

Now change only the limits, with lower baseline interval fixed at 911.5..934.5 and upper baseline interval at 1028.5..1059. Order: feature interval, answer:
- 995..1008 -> 0.350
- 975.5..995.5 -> 0.065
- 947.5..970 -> -0.005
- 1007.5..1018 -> -0.032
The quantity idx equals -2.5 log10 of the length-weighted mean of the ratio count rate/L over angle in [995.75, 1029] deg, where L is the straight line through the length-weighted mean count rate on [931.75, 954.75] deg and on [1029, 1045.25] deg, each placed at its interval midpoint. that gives 0.15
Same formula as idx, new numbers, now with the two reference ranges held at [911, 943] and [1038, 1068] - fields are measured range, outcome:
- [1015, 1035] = -0.13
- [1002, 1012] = 0.11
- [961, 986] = -0.02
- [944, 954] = -0.01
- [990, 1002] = 0.36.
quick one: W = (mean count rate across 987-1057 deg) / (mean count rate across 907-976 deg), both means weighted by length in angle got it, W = 0.85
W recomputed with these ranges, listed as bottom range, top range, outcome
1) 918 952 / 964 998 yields 0.91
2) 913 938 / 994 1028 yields 0.84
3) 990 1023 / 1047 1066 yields 0.95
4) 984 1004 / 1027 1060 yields 1.19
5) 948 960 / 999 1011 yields 0.76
